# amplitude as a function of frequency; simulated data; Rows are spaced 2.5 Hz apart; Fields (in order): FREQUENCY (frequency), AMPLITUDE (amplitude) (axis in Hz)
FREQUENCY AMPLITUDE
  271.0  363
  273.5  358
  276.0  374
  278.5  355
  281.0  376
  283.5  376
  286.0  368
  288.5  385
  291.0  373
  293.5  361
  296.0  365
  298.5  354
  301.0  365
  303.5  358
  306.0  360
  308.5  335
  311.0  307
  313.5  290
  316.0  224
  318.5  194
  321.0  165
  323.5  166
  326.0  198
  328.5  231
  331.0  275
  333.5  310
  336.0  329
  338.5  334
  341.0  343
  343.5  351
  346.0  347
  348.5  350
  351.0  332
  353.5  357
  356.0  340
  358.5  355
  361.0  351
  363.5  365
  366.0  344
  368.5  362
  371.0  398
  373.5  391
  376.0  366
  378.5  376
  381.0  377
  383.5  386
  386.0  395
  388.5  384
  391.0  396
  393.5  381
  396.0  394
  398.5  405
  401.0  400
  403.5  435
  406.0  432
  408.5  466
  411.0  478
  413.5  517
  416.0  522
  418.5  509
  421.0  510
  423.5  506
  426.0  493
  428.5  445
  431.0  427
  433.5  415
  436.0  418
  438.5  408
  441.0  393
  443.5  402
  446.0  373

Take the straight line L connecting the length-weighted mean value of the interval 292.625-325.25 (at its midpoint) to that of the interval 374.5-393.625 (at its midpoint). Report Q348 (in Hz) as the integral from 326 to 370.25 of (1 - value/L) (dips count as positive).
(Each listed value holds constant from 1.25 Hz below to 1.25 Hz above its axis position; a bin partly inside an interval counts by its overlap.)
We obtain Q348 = 1.3 Hz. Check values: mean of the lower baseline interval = 293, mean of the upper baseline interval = 383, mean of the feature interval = 331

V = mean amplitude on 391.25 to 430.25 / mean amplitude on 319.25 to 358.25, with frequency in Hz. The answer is 1.5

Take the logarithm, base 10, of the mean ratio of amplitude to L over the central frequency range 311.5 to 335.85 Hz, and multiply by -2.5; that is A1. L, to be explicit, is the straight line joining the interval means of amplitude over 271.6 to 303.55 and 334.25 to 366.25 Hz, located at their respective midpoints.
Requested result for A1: 0.45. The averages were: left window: 367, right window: 346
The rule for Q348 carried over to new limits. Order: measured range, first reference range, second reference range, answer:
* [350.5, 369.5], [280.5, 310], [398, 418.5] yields 3.1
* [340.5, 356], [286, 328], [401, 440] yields 0.6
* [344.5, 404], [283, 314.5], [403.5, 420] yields 9.1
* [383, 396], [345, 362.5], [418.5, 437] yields 0.5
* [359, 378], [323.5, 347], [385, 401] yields -0.9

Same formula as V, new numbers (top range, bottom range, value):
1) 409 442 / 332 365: 1.36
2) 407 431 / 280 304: 1.33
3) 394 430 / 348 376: 1.29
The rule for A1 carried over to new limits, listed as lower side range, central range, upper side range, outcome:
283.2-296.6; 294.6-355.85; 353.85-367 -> 0.193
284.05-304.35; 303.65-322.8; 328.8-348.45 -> 0.280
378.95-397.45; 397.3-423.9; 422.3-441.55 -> -0.136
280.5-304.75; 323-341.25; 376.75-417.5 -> 0.380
